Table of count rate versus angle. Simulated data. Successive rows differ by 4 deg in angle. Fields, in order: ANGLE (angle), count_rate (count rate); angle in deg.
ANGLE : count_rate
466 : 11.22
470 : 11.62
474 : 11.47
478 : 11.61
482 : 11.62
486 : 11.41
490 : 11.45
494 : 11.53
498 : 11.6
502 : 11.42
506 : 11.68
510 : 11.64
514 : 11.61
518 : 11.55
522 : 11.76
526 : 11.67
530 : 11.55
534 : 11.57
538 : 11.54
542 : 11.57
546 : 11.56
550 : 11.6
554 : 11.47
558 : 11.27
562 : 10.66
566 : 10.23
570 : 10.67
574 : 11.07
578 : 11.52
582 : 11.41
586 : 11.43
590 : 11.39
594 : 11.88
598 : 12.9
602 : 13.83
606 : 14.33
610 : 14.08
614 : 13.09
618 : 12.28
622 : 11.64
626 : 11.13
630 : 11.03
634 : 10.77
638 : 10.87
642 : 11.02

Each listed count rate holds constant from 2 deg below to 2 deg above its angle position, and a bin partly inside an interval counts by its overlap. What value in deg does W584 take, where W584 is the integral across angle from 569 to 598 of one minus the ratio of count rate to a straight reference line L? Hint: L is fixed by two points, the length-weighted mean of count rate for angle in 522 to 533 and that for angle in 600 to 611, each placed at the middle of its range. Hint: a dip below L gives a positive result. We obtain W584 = 4.2 deg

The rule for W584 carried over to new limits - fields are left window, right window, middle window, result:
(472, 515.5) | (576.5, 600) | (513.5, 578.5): 1.8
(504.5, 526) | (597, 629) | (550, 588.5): 3.8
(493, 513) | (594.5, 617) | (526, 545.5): 1.0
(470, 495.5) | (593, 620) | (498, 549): 2.1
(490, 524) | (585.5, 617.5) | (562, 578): 2.2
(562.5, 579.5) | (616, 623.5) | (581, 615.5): -3.7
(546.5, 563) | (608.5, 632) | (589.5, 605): -1.1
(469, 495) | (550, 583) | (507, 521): -0.3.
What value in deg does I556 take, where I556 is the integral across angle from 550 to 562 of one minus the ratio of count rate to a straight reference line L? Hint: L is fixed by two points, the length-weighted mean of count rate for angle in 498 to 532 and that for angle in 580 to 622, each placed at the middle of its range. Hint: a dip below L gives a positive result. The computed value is 0.8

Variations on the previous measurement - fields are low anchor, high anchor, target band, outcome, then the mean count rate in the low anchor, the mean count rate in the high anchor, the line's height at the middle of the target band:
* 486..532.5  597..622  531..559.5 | 1.58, 11.6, 13.3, 12.2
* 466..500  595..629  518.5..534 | 0.41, 11.5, 12.8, 12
